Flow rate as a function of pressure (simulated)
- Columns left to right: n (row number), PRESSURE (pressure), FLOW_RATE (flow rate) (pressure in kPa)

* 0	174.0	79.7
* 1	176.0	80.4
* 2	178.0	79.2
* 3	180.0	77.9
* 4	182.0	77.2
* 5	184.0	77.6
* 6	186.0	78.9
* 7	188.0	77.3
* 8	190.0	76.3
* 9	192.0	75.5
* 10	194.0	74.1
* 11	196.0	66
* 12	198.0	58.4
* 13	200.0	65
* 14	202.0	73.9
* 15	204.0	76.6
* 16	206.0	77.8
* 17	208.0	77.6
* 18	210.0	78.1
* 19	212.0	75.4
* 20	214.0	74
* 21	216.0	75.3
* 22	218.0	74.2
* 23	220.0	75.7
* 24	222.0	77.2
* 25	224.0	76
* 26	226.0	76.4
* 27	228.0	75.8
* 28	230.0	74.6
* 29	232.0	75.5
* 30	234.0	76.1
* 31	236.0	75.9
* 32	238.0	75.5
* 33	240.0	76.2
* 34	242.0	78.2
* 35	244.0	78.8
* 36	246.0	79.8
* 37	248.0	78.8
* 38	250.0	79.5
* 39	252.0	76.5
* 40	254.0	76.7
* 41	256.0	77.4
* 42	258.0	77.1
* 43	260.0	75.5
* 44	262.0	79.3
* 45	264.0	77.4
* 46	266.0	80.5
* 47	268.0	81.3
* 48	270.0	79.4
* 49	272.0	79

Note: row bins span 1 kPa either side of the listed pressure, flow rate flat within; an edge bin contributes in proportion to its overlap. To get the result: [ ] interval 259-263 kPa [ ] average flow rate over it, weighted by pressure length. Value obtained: 77.4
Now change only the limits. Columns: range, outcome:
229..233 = 75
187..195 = 75.8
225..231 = 75.6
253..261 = 76.7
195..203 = 65.8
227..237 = 75.6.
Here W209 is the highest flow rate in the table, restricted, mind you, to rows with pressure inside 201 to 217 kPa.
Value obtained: 78.1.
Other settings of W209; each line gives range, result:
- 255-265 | 79.3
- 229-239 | 76.1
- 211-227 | 77.2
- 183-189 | 78.9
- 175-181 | 80.4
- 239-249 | 79.8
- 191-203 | 75.5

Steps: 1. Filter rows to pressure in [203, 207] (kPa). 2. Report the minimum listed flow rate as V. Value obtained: 76.6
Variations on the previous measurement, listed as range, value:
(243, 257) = 76.5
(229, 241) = 74.6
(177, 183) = 77.2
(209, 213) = 75.4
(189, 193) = 75.5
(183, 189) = 77.3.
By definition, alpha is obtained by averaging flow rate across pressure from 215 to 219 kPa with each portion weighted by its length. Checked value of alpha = 74.8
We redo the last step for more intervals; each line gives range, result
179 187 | 77.9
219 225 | 76.3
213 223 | 75.3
